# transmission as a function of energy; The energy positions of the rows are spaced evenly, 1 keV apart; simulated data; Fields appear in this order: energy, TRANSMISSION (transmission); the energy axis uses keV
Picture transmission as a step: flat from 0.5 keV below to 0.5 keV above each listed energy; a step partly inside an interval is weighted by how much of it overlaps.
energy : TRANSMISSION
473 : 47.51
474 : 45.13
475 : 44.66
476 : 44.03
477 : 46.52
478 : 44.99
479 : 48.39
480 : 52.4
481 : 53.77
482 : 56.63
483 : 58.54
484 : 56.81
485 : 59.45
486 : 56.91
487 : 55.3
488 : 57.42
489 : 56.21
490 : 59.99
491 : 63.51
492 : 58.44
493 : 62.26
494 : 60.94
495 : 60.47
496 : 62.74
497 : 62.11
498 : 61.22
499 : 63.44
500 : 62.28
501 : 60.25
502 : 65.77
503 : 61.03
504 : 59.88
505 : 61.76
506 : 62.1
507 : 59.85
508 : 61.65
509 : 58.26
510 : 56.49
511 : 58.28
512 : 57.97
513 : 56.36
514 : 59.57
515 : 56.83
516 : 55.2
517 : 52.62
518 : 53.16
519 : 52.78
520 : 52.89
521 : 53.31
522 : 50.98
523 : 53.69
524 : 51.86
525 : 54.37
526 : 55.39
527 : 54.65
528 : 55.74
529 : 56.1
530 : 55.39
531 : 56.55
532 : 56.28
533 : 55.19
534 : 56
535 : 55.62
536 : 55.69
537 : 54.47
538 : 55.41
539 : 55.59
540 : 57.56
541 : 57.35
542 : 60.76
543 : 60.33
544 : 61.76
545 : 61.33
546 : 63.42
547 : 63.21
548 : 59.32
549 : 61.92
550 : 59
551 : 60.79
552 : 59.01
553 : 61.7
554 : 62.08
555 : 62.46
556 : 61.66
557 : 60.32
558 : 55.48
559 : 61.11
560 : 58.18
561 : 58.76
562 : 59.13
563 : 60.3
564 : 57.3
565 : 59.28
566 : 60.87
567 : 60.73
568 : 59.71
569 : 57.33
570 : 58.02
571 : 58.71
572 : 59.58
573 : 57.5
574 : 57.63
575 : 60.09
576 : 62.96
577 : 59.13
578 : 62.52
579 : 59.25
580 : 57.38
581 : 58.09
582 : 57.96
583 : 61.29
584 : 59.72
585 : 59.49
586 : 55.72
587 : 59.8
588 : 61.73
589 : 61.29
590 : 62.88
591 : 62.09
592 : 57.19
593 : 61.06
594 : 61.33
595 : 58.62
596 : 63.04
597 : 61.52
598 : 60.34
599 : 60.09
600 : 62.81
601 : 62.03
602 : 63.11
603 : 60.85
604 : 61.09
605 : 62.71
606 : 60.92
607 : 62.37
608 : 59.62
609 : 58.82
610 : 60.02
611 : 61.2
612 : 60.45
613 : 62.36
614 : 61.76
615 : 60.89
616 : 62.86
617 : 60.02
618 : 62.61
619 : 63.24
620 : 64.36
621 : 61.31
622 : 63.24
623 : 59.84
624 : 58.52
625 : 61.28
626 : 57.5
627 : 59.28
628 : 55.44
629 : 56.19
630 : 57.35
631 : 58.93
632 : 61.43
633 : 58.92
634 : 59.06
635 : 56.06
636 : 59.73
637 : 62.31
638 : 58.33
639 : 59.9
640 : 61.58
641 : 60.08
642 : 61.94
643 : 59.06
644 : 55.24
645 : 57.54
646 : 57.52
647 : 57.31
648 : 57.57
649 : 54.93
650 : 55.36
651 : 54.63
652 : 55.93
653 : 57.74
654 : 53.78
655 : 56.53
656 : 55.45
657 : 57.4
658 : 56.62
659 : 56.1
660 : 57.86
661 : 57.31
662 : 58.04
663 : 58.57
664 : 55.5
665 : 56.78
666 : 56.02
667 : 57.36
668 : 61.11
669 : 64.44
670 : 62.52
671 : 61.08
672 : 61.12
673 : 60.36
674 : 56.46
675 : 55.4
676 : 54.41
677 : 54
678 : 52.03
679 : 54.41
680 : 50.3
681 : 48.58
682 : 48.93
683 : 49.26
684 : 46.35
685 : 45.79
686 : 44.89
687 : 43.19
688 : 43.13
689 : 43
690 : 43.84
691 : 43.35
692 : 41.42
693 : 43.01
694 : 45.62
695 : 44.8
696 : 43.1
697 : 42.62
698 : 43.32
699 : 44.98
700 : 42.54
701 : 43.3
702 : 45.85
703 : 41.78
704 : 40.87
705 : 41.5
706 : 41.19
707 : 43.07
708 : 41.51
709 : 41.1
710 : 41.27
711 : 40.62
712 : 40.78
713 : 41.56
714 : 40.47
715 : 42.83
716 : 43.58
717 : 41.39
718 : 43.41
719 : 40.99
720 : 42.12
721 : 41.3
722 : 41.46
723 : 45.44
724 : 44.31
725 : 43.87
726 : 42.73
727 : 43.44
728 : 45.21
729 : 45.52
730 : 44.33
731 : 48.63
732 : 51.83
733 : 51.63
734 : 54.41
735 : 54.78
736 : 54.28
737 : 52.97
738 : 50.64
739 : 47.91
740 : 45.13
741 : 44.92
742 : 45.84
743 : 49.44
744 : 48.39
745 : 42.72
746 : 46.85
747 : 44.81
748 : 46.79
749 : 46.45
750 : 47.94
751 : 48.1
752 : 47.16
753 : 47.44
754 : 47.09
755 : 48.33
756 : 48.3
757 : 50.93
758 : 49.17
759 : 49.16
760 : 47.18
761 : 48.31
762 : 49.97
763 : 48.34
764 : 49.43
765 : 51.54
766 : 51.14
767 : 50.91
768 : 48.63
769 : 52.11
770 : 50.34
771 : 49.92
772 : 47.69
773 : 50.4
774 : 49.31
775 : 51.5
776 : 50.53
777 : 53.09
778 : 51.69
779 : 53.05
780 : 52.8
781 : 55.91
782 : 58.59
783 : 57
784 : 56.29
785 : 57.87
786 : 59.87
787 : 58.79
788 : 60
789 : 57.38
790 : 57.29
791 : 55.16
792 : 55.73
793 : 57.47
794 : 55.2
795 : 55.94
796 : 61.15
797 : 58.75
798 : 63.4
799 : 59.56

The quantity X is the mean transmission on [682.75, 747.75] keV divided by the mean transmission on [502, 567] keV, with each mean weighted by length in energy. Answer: 0.77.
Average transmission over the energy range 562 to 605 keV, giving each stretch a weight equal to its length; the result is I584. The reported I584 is 60.1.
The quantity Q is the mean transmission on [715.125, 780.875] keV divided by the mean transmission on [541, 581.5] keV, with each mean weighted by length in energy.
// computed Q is 0.8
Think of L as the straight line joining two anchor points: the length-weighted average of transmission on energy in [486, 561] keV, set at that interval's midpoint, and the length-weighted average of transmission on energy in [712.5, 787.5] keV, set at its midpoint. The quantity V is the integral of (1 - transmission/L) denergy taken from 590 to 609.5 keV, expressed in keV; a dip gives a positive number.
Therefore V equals -2.1 keV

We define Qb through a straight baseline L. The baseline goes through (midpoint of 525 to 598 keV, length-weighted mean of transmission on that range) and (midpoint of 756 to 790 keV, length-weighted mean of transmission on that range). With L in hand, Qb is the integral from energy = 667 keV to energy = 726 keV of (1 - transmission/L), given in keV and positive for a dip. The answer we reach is 9.0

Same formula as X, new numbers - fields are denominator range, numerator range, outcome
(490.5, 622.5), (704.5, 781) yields 0.79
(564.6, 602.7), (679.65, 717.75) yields 0.72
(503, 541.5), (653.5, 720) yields 0.87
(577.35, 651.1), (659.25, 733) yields 0.79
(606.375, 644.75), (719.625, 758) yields 0.79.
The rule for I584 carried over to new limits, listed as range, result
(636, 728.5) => 50.1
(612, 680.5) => 58.4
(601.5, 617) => 61.2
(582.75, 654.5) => 59.8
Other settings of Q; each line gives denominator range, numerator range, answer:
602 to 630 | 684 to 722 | 0.70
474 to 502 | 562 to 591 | 1.05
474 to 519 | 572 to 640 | 1.05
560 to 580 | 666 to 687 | 0.91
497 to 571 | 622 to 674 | 1.00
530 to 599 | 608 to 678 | 0.99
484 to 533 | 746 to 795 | 0.89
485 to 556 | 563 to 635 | 1.03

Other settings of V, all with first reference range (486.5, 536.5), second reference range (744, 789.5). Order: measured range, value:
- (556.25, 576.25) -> -1.03 keV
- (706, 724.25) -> 3.58 keV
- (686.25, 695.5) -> 1.64 keV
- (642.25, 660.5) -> -0.87 keV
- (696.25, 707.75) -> 2.15 keV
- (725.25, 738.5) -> 0.68 keV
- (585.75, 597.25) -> -1.04 keV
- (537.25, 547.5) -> -0.48 keV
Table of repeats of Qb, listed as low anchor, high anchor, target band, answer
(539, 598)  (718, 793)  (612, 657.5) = -2.1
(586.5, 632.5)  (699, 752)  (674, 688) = 0.4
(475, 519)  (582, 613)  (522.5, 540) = 1.0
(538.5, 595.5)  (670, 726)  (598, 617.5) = -2.0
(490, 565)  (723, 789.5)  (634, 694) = -1.4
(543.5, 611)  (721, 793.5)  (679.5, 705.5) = 4.5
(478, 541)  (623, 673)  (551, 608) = -2.4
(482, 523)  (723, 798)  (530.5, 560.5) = -0.9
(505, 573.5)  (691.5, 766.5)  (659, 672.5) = -2.5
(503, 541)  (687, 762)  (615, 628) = -2.6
